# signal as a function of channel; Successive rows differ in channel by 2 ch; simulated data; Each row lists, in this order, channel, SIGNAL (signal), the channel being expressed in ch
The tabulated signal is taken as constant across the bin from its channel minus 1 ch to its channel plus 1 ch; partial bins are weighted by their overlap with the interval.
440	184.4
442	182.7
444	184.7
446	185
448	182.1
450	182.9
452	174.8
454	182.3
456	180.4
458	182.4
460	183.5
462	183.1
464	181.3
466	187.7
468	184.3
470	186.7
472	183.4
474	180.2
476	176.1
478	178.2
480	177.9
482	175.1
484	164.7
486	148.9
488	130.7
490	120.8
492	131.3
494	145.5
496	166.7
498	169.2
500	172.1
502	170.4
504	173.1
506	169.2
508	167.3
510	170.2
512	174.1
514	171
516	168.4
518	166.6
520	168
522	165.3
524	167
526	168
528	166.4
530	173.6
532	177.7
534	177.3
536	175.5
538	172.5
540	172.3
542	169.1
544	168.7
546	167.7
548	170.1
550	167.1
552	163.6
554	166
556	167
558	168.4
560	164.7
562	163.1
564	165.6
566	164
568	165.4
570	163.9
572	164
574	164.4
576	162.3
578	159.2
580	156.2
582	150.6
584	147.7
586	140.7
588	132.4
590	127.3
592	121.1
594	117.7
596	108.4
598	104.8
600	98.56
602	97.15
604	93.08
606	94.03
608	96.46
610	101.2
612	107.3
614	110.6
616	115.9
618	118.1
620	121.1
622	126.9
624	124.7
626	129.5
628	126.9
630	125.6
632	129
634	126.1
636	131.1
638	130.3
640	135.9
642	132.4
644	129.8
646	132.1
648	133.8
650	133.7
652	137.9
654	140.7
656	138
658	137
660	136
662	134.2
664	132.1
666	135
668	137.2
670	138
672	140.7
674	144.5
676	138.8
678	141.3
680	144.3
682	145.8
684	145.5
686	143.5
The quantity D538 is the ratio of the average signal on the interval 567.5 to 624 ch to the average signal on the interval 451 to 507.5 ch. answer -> 0.75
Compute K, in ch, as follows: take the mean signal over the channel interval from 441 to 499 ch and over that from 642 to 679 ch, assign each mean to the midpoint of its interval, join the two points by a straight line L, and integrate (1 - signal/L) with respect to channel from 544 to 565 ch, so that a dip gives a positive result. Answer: -1.4 ch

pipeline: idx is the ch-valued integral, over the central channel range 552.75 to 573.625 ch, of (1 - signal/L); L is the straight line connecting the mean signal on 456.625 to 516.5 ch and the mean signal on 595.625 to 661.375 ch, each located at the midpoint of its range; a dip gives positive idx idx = -3.2 ch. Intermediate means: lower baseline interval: 169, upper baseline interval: 122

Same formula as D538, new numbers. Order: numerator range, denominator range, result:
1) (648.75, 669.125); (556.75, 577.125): 0.83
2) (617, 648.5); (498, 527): 0.76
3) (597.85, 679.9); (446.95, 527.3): 0.74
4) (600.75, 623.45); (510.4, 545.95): 0.63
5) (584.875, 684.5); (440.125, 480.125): 0.69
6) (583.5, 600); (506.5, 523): 0.73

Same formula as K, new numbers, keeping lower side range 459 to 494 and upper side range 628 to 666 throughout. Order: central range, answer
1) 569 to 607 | 3.62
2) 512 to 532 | -1.27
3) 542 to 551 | -0.86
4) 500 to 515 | -0.82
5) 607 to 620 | 2.85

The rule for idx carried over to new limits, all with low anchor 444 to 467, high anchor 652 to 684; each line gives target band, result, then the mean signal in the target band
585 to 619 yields 9.3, 111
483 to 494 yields 2.2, 140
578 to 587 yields 0.4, 150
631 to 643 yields 1.2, 131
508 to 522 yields 0.1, 169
